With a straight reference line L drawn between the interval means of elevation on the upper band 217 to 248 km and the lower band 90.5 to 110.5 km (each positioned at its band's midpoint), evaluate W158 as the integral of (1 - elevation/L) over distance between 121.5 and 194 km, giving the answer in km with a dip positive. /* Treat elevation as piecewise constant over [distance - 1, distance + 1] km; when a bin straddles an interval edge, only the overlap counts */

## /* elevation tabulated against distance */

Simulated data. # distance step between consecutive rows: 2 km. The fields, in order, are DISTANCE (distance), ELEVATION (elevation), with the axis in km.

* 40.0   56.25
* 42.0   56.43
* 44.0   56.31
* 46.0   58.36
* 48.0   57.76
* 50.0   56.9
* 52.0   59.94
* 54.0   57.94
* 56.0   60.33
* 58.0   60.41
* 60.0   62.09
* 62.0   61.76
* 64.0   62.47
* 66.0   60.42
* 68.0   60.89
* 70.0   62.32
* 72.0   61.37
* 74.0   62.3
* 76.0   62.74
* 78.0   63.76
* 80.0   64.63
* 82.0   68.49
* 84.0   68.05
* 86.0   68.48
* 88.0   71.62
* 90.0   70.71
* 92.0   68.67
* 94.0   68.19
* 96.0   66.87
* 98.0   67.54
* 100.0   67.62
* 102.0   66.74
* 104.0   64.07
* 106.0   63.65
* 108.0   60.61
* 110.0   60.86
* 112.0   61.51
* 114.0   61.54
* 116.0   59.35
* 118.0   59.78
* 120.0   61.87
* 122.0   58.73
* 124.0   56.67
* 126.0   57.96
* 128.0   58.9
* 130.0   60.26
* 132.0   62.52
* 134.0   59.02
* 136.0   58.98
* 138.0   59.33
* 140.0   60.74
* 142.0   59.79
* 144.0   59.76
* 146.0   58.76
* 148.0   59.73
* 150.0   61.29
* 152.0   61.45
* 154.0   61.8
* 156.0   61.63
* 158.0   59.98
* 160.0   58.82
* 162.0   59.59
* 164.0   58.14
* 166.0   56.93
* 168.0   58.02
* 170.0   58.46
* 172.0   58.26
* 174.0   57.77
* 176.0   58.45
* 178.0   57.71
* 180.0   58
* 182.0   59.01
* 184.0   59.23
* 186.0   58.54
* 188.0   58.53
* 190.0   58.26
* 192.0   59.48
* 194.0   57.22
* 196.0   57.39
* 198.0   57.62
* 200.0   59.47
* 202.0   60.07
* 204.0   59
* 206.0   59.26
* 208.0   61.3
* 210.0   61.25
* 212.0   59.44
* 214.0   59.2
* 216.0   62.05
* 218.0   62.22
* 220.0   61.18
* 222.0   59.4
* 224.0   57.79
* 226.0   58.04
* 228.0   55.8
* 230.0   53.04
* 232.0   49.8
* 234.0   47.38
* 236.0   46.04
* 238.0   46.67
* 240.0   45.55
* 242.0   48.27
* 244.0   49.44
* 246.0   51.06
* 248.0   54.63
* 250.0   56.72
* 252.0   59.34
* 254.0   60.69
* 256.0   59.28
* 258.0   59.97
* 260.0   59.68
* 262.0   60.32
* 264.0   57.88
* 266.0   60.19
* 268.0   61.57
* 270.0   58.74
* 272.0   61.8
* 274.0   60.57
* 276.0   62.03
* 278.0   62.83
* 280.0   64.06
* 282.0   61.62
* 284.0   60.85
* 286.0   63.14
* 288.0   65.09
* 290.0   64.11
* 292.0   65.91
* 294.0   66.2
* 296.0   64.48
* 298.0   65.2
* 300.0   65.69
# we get 1.12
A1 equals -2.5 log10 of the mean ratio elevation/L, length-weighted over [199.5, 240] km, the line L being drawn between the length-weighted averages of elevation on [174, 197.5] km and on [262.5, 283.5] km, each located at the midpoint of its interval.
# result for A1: 0.05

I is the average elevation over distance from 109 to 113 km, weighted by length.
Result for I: 61.2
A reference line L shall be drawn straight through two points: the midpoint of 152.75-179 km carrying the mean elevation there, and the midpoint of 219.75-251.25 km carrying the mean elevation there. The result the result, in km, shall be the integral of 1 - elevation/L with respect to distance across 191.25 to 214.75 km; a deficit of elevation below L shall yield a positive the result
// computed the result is -1.61 km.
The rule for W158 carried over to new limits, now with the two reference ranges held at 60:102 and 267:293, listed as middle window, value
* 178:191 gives 1.1 km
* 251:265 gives 0.7 km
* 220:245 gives 4.5 km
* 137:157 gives 1.2 km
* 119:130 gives 1.0 km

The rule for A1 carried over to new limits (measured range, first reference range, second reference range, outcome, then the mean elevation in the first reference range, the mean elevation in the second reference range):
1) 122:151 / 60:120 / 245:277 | 0.06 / 64.3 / 59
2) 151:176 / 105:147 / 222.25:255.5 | -0.03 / 60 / 52.8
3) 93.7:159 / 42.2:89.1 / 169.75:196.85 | -0.02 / 62.1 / 58.3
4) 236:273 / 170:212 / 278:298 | 0.12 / 58.8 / 63.9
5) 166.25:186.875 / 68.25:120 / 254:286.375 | 0.08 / 64.7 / 60.9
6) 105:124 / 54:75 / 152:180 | -0.01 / 61.3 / 58.9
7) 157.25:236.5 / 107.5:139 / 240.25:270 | 0.00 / 59.9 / 56.8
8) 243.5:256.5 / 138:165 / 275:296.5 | 0.12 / 60.1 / 63.6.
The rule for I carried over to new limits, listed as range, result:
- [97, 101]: 67.6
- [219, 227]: 59.1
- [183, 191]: 58.6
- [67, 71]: 61.6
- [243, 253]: 54.2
